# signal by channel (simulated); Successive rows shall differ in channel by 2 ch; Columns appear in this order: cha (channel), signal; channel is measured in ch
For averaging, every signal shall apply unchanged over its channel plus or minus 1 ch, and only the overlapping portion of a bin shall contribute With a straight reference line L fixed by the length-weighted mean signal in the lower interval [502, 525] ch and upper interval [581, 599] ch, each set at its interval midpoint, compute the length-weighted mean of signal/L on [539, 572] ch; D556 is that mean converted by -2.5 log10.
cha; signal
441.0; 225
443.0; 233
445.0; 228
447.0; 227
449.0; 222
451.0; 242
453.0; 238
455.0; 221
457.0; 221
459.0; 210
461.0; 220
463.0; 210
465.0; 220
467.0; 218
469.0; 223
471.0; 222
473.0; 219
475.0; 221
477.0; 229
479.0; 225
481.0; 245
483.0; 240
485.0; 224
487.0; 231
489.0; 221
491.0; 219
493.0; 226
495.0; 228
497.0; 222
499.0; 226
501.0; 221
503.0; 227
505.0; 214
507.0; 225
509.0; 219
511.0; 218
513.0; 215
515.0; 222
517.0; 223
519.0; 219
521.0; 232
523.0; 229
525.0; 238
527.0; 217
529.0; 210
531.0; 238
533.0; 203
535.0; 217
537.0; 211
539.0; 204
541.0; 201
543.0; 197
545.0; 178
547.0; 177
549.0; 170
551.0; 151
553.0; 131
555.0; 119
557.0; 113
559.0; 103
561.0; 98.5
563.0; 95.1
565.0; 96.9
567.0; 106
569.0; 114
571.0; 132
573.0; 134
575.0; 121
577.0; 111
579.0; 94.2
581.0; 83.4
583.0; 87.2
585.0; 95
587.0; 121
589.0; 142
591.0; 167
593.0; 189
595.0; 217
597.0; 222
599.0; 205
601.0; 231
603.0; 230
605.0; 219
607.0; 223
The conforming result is 0.32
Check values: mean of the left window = 223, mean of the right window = 154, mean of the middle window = 138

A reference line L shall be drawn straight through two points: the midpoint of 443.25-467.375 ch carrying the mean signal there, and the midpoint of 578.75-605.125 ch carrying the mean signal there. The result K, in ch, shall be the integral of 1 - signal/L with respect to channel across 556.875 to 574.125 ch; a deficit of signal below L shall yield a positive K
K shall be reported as 6.4 ch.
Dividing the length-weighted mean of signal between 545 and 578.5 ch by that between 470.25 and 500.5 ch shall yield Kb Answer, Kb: 0.5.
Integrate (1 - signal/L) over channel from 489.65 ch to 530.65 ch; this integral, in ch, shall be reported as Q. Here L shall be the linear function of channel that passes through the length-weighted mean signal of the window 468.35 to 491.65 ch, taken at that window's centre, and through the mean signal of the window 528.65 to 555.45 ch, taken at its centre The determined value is -3.1 ch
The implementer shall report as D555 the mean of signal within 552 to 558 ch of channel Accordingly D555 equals 121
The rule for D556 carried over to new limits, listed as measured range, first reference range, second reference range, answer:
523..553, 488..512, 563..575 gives -0.21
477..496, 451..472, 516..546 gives -0.05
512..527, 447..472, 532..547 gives -0.10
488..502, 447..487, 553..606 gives -0.10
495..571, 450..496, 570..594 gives -0.09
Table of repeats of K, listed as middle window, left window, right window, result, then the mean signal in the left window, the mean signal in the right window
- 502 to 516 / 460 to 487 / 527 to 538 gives 0.0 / 225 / 216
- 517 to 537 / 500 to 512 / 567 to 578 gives -3.5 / 221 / 121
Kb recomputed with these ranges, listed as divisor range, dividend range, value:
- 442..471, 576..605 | 0.71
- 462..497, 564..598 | 0.58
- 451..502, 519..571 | 0.76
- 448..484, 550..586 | 0.49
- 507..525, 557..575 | 0.50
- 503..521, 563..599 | 0.60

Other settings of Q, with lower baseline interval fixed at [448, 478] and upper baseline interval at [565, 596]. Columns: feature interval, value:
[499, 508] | -1.6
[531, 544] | -3.7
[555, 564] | 2.5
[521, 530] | -2.8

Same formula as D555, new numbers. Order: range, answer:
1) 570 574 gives 133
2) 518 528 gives 227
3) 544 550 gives 175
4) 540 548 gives 188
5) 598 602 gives 218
